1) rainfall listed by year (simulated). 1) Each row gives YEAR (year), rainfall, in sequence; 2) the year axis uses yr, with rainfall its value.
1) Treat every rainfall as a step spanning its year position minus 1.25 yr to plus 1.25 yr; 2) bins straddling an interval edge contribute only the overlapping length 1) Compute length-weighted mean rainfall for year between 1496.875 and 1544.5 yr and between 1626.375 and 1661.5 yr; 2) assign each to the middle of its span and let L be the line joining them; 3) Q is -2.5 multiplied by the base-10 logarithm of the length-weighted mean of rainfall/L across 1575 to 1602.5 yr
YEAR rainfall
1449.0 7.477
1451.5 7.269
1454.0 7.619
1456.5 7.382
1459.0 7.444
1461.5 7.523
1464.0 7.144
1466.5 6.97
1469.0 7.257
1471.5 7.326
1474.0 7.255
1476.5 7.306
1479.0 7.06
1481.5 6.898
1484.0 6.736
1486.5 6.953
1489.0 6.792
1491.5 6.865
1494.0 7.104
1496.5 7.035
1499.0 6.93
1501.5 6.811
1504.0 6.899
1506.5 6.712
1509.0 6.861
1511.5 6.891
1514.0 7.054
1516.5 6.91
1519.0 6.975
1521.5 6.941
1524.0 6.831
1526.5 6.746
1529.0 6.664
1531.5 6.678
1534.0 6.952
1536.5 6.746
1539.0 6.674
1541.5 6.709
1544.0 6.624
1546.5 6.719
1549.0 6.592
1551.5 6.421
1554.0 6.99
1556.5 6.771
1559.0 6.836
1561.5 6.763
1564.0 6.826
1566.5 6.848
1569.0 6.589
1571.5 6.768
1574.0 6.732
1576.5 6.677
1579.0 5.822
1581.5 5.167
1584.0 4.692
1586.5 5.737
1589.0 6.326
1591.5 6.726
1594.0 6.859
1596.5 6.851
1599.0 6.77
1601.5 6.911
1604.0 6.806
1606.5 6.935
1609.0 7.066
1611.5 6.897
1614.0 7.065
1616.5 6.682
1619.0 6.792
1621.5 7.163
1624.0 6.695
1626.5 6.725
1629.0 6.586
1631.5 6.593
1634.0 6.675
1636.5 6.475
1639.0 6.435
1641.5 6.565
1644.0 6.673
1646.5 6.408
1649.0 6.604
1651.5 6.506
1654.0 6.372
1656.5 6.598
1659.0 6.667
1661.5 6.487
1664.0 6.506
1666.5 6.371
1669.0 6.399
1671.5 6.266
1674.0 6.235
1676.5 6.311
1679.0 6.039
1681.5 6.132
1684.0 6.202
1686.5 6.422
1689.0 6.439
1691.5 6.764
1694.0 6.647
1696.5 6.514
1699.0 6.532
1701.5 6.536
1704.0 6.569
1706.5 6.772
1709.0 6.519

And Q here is 0.075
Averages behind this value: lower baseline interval 6.83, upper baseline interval 6.56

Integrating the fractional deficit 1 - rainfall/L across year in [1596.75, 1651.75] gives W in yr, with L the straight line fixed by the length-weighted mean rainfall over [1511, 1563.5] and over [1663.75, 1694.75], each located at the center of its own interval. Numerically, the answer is -1.8 yr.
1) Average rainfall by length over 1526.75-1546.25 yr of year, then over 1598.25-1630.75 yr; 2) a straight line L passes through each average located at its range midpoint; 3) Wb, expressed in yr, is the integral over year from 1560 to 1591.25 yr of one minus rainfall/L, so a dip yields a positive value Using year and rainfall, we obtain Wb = 2.4 yr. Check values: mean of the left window 6.72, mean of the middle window 6.27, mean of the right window 6.85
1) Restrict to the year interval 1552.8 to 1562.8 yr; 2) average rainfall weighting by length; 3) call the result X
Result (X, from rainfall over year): 6.84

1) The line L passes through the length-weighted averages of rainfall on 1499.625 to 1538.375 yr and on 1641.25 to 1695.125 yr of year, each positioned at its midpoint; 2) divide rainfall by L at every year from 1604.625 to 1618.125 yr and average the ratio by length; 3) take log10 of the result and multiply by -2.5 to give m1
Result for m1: -0.05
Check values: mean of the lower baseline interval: 6.84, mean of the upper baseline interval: 6.43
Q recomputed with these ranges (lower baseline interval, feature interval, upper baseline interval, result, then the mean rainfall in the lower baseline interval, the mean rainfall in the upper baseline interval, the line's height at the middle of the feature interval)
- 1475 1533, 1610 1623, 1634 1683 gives -0.06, 6.9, 6.43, 6.56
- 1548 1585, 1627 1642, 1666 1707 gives -0.02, 6.44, 6.42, 6.43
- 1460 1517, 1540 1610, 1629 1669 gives 0.03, 7.02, 6.53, 6.75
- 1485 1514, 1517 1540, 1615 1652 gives 0.01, 6.9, 6.64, 6.85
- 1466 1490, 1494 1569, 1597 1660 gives 0.02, 7.06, 6.71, 6.94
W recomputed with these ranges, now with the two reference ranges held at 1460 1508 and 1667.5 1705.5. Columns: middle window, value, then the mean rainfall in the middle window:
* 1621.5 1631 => -0.2 yr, 6.73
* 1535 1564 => 0.5 yr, 6.72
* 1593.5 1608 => -0.4 yr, 6.86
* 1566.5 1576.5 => 0.1 yr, 6.71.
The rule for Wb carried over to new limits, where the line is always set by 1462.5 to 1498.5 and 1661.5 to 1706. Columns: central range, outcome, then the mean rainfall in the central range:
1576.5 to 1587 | 1.9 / 5.48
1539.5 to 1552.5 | 0.4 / 6.62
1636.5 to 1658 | 0.0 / 6.52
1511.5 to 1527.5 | 0.0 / 6.91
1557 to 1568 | 0.0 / 6.81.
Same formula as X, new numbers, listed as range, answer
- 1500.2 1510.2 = 6.82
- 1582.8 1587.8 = 5.23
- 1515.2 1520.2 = 6.94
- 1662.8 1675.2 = 6.36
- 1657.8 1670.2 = 6.49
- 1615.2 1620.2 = 6.74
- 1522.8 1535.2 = 6.77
